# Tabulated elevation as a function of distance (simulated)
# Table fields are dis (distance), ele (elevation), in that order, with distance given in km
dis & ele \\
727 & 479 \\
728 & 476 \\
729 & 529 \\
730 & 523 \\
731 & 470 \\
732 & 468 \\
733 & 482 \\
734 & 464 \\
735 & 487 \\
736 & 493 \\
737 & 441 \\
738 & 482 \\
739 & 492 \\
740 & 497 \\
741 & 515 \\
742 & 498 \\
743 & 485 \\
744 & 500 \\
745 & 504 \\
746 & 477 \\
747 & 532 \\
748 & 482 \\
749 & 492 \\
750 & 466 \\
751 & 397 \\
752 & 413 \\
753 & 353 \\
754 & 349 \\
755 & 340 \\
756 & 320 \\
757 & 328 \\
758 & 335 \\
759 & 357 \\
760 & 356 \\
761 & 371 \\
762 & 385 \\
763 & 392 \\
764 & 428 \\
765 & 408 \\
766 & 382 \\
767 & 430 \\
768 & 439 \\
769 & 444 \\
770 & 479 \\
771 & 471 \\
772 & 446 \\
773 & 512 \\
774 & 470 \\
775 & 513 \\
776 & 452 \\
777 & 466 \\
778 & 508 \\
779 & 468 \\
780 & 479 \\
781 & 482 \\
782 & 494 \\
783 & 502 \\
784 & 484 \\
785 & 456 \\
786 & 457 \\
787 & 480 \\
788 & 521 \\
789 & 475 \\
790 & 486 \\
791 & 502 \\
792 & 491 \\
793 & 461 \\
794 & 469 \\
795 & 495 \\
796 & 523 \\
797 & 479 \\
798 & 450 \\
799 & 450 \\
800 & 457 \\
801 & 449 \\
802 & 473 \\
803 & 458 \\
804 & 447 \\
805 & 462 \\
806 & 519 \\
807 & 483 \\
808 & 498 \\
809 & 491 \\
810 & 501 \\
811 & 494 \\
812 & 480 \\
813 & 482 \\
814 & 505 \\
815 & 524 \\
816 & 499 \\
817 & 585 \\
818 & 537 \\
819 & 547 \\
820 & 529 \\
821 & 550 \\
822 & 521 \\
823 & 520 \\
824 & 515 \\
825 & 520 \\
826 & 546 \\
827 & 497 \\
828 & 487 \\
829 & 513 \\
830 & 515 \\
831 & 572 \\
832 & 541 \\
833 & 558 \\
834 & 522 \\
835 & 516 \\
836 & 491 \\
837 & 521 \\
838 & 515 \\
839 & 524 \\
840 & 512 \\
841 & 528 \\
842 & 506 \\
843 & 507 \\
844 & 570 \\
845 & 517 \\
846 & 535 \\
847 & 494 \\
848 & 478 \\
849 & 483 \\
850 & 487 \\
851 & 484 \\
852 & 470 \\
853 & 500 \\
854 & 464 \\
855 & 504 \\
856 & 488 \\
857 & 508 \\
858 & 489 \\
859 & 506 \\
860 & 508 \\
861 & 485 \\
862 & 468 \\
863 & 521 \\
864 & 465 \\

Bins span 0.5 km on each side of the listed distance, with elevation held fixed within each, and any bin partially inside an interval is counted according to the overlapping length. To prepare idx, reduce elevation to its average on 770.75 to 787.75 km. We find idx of 480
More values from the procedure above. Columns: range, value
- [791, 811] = 478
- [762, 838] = 488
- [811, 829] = 519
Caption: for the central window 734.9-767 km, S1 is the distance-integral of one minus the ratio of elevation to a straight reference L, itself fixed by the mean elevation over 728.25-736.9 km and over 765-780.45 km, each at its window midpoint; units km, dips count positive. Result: 3.2 km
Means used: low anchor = 487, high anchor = 462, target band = 429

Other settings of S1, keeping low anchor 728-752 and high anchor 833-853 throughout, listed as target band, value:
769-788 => 0.6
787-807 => 0.8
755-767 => 2.9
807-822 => -0.4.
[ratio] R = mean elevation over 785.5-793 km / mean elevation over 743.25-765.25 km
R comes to 1.19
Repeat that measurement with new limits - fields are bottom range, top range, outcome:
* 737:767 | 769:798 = 1.13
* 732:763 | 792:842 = 1.16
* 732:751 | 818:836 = 1.09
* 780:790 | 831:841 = 1.09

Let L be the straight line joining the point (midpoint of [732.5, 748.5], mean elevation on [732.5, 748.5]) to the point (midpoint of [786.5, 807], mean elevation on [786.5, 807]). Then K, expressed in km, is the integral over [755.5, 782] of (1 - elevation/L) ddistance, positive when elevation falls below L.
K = 3.0 km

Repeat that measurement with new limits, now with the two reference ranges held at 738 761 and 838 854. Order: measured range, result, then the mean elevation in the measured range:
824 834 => -0.70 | 527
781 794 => -0.65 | 483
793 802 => -0.06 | 471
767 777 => -0.42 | 467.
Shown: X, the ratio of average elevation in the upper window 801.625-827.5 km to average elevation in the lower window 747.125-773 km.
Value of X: 1.25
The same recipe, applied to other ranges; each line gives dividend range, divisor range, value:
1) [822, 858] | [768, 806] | 1.07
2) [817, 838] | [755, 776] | 1.28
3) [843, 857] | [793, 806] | 1.06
